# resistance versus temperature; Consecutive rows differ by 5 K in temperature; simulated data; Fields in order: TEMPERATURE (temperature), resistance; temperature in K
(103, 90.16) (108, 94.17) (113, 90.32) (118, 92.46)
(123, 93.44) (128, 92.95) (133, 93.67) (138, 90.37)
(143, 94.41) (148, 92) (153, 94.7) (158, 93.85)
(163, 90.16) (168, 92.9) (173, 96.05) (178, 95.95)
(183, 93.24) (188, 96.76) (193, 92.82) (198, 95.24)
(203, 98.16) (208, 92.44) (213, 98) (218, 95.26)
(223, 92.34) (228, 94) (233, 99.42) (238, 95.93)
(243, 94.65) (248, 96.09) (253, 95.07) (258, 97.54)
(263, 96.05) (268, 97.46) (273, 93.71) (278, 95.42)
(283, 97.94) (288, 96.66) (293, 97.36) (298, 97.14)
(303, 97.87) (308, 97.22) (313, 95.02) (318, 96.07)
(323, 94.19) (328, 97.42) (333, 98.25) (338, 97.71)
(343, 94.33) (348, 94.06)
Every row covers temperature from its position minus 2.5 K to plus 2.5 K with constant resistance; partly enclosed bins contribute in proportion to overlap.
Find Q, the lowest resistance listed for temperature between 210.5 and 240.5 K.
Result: 92.34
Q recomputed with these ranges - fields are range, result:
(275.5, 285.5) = 95.42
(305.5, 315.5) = 95.02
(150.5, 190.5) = 90.16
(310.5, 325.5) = 94.19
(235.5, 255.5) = 94.65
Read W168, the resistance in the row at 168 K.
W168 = 92.9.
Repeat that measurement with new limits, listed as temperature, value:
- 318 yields 96.07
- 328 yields 97.42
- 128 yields 92.95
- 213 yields 98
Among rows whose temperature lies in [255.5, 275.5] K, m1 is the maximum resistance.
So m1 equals 97.54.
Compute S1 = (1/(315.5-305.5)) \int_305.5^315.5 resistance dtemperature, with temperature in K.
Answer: 96.1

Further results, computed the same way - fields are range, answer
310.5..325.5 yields 95.1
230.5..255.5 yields 96.2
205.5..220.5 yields 95.2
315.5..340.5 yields 96.7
